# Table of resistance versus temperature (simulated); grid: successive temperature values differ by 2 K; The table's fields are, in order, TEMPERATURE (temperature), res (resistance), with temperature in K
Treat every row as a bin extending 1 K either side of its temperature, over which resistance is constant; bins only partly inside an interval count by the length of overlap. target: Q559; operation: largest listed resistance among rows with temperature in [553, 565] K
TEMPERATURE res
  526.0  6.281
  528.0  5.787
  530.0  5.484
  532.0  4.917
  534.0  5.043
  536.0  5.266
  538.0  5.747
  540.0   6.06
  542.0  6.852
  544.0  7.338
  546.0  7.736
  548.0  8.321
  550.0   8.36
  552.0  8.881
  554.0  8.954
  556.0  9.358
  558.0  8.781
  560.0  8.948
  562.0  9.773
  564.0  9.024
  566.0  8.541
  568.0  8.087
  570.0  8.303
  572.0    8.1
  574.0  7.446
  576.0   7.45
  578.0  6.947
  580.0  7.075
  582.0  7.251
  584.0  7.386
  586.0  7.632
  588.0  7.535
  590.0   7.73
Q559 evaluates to 9.773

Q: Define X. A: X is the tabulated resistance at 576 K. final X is 7.45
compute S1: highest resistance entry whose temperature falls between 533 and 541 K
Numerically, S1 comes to 6.06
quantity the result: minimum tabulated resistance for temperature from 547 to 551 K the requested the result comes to 8.321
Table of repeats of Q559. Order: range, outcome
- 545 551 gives 8.36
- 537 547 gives 7.736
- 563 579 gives 9.024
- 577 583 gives 7.251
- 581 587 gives 7.632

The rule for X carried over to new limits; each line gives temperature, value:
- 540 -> 6.06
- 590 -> 7.73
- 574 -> 7.446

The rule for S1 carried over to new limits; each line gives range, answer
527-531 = 5.787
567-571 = 8.303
